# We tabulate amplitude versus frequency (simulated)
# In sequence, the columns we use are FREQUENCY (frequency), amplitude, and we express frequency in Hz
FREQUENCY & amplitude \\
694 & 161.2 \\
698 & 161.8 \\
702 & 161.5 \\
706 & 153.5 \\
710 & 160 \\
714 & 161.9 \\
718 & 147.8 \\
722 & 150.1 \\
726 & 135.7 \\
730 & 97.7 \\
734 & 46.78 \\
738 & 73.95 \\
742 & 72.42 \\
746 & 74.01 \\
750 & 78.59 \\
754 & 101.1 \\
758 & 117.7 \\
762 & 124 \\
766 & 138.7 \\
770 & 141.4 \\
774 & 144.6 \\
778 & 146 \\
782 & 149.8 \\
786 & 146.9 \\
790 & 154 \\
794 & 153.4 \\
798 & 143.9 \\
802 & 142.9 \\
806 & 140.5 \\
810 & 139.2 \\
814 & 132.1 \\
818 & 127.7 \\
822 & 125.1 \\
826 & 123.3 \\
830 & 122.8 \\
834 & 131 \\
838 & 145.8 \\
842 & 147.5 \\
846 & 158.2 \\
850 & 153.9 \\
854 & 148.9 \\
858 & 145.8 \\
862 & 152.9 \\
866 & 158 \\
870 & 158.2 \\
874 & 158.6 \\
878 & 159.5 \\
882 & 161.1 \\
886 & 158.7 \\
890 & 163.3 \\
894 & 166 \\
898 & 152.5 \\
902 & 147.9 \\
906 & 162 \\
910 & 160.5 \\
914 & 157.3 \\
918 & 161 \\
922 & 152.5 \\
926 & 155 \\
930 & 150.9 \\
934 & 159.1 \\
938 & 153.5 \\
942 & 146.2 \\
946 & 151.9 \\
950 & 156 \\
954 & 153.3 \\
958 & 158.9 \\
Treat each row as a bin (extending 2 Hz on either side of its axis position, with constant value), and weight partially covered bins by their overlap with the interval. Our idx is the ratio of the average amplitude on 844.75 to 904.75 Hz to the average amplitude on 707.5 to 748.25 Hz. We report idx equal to 1.39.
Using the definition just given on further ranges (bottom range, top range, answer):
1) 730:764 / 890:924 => 1.82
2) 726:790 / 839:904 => 1.38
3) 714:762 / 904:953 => 1.51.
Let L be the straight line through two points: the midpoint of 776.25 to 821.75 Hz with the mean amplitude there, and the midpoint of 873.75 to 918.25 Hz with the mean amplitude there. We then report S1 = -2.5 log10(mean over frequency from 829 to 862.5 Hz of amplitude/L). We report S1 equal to 0.04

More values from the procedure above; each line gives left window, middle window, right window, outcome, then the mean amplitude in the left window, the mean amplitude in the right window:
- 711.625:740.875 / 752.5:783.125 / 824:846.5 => -0.08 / 116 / 137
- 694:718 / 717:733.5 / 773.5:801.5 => 0.25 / 159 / 148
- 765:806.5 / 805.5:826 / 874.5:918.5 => 0.14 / 146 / 159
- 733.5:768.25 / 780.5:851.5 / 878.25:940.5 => -0.18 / 94.2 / 157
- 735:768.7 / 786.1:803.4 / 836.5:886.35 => -0.24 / 97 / 154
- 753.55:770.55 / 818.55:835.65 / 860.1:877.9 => 0.15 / 125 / 157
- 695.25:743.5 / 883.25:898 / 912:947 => -0.08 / 128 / 154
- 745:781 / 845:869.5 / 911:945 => -0.10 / 121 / 155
